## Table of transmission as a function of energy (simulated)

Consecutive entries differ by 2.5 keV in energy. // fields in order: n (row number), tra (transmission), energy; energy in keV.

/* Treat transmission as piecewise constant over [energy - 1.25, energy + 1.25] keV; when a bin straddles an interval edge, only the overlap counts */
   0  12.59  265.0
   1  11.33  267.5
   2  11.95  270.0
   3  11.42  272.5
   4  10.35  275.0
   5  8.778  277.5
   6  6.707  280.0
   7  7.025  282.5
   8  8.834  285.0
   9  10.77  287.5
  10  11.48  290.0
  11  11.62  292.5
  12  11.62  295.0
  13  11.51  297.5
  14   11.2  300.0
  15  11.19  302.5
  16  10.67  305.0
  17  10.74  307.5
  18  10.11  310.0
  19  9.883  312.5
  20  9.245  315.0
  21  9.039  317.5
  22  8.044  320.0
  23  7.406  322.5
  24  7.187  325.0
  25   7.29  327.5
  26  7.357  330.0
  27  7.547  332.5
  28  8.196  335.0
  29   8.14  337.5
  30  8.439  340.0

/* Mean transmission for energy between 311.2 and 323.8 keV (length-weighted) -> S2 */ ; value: 8.72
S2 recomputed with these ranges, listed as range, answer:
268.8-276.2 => 11.2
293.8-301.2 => 11.4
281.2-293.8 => 9.94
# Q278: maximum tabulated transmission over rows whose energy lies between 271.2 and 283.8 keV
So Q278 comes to 11.42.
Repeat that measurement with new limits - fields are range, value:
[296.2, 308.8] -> 11.51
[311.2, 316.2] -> 9.883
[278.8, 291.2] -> 11.48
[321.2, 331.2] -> 7.406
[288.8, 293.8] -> 11.62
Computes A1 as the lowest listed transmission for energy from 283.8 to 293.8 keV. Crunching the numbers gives 8.834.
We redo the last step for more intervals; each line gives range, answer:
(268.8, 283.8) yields 6.707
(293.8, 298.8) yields 11.51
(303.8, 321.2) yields 8.044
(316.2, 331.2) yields 7.187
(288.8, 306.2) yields 10.67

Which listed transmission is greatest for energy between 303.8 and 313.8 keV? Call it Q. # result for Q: 10.74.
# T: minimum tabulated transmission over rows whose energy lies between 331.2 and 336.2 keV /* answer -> 7.547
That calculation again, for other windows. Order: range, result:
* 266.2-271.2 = 11.33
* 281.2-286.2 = 7.025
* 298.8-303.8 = 11.19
